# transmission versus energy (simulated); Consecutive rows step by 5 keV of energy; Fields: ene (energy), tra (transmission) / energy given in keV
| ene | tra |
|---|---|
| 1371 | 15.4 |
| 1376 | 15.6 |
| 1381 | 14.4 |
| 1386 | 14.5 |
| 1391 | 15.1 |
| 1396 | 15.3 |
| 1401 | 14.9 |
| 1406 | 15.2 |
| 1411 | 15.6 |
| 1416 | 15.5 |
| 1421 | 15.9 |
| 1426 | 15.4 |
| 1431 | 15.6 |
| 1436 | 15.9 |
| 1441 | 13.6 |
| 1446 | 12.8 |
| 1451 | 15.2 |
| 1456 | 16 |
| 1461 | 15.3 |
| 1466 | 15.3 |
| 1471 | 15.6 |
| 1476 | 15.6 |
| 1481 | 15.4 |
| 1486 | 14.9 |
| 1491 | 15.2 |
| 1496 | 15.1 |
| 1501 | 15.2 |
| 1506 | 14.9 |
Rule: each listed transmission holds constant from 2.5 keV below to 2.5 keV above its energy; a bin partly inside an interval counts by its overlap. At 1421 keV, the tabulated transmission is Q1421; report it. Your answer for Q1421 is 15.9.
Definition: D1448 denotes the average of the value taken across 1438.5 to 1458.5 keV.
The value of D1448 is 14.4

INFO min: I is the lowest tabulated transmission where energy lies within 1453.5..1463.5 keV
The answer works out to 15.3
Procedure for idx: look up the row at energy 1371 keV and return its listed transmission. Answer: 15.4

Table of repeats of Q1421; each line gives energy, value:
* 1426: 15.4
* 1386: 14.5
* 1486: 14.9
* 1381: 14.4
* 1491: 15.2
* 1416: 15.5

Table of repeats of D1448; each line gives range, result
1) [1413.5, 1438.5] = 15.7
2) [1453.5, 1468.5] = 15.5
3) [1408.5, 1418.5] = 15.6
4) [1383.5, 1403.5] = 14.9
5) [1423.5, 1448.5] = 14.7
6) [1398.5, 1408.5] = 15.1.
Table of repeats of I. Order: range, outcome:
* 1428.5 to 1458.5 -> 12.8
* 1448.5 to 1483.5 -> 15.2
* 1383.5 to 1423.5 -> 14.5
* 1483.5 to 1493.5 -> 14.9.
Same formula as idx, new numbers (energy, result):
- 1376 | 15.6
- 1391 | 15.1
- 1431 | 15.6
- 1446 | 12.8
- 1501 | 15.2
